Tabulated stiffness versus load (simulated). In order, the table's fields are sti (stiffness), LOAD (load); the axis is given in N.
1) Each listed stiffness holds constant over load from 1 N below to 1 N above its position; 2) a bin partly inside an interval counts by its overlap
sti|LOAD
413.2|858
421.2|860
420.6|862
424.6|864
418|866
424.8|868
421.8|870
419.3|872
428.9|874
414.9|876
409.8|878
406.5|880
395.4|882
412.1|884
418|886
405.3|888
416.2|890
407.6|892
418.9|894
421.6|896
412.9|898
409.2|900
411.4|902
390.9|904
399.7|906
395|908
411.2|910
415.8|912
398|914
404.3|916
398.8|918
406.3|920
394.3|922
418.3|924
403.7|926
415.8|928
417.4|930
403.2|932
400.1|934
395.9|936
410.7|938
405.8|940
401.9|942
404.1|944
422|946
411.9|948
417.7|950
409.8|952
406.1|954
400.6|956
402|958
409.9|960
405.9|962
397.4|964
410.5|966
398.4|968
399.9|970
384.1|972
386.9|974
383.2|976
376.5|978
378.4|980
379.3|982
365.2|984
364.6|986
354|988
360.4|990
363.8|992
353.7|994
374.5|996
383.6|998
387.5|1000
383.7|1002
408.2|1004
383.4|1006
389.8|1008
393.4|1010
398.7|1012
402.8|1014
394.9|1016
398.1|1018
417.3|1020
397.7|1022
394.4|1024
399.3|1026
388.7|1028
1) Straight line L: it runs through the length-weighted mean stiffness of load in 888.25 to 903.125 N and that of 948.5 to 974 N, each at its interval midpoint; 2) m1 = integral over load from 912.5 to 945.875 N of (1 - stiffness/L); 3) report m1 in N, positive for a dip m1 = 0.2 N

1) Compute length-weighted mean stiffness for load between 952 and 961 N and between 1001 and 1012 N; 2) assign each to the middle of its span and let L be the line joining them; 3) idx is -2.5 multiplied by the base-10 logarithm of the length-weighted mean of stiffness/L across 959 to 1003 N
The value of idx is 0.05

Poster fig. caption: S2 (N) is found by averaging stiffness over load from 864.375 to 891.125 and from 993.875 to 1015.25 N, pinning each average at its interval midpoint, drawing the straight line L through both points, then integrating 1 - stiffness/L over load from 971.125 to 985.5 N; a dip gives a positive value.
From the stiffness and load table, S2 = 0.6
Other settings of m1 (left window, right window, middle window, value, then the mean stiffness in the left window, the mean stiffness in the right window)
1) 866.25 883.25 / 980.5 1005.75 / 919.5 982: -2.2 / 415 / 374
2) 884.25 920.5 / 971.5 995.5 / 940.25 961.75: -1.3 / 408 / 371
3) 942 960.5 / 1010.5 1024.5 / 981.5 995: 1.4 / 409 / 401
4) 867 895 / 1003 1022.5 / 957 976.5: 0.3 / 414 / 398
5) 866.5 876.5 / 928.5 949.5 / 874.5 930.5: 1.0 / 422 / 408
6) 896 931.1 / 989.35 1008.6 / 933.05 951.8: -0.5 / 406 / 379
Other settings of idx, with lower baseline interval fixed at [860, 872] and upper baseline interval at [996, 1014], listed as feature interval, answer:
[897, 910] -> 0.025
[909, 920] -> 0.014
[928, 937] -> 0.004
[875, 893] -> 0.021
